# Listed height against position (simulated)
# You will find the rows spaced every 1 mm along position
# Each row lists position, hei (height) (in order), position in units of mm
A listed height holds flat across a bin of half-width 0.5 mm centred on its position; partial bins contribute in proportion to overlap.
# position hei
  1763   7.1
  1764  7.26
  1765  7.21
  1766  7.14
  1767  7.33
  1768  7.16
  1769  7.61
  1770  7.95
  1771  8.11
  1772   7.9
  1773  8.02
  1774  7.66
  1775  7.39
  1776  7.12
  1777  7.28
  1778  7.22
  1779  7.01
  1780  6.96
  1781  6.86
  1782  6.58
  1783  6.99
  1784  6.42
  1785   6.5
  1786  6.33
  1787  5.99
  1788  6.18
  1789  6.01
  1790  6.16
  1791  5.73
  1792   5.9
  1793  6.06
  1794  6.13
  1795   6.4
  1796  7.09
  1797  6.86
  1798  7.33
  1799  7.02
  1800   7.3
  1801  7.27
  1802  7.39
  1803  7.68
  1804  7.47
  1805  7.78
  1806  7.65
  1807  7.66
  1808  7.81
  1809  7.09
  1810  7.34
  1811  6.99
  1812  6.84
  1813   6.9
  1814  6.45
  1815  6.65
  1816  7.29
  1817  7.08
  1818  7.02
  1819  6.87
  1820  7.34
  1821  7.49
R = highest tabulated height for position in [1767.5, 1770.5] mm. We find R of 7.95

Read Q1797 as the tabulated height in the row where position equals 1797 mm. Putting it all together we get 6.86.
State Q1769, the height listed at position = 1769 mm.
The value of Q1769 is 7.61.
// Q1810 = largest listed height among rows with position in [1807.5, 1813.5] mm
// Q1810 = 7.81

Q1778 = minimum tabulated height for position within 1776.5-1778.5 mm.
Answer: 7.22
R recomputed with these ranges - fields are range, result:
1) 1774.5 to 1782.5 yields 7.39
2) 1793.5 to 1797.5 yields 7.09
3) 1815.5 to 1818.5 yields 7.29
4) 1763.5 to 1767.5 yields 7.33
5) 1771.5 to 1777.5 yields 8.02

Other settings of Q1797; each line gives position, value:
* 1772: 7.9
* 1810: 7.34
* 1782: 6.58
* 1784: 6.42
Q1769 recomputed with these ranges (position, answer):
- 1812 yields 6.84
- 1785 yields 6.5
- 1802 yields 7.39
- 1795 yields 6.4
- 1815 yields 6.65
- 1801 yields 7.27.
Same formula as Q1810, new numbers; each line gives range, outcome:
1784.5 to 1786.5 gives 6.5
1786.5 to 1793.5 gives 6.18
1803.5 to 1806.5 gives 7.78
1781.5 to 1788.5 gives 6.99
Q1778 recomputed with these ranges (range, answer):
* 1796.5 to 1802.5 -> 6.86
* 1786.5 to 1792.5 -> 5.73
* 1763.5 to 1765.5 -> 7.21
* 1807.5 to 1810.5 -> 7.09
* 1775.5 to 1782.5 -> 6.58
